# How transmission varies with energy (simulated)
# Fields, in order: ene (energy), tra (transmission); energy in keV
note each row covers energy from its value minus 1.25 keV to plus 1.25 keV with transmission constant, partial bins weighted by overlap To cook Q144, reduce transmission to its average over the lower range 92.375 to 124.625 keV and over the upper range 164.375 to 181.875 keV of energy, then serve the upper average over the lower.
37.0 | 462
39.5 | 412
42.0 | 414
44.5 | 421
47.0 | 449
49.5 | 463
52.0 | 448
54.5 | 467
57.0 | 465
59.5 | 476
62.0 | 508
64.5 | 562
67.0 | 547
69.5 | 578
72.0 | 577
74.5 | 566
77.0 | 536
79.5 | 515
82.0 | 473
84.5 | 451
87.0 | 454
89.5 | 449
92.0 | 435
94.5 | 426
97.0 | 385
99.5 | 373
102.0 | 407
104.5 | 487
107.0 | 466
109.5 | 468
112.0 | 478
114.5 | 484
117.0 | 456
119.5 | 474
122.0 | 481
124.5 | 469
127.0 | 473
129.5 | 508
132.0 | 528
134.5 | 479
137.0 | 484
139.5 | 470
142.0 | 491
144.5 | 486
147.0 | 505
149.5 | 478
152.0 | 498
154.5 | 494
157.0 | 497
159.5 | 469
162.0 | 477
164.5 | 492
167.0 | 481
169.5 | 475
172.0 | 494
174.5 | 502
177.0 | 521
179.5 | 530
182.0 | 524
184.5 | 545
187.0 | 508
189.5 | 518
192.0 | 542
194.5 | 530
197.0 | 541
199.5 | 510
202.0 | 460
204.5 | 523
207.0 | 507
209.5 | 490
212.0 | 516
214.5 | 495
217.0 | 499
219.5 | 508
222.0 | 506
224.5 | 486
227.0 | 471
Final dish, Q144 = 1.12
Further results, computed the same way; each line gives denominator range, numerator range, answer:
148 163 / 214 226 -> 1.03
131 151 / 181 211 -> 1.05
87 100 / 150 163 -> 1.16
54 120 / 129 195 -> 1.04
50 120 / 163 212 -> 1.07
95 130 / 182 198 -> 1.16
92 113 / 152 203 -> 1.16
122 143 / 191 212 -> 1.05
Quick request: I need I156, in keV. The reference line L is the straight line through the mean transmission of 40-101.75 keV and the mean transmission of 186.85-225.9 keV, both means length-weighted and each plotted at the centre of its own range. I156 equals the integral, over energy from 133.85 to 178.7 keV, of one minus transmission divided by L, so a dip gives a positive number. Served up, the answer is 0.6 keV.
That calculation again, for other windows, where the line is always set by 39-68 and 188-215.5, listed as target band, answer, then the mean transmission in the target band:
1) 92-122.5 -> 2.4 keV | 447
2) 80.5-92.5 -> 0.6 keV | 455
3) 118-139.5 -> 0.3 keV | 486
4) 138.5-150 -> 0.2 keV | 487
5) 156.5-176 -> 0.6 keV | 486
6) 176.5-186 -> -0.4 keV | 530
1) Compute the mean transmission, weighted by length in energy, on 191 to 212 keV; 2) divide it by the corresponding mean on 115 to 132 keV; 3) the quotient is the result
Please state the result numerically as 1.07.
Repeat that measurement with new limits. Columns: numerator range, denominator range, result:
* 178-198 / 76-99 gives 1.16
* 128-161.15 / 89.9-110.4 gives 1.14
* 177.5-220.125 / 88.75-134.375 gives 1.12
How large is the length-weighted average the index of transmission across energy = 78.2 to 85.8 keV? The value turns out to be 480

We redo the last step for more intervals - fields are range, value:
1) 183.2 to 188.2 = 527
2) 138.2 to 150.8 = 486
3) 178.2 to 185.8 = 533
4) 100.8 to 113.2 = 461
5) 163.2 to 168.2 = 486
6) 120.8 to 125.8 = 475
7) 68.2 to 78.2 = 564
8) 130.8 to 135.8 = 503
